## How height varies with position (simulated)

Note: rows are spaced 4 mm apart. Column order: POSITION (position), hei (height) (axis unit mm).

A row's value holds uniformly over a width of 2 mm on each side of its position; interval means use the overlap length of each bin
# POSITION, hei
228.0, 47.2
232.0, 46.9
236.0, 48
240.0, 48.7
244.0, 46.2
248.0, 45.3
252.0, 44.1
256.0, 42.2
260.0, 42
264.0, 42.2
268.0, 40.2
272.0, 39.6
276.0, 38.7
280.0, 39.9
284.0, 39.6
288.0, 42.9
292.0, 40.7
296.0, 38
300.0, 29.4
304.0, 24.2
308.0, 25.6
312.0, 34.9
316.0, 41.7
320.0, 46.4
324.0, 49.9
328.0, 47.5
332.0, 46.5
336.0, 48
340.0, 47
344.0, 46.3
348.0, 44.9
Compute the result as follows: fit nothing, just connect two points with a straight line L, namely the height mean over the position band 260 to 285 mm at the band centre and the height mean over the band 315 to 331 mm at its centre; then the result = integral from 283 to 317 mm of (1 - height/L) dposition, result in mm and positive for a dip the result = 6.8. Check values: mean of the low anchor 40.2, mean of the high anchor 46.7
